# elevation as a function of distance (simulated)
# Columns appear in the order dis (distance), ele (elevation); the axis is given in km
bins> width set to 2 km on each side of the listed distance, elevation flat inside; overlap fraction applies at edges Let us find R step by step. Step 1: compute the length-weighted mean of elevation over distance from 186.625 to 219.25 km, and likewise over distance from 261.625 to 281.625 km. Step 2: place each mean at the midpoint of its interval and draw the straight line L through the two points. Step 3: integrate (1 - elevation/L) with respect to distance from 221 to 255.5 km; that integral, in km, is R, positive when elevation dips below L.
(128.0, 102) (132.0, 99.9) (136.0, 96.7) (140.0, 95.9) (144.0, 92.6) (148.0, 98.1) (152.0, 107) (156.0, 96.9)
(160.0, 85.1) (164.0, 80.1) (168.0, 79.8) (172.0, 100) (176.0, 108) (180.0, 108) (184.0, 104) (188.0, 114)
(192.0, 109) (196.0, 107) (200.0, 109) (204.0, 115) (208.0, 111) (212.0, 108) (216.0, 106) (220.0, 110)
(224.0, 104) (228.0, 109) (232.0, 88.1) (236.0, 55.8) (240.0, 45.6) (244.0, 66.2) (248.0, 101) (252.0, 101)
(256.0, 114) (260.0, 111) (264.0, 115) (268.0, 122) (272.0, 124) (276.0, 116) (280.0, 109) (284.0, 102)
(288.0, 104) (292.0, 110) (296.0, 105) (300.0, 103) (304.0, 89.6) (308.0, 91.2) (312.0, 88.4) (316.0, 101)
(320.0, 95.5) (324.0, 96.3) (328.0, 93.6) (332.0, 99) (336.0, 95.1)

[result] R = 8.4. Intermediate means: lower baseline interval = 110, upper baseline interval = 117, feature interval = 85.9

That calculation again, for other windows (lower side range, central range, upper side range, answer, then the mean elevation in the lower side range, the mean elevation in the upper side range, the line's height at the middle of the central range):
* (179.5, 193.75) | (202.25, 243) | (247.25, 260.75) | 5.1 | 109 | 107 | 108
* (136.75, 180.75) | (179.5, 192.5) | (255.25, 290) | -1.2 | 95.3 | 113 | 99.5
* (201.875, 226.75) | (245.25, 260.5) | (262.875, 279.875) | 1.5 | 109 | 118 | 115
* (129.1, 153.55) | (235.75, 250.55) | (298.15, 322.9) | 4.1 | 98.3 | 94.8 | 96.2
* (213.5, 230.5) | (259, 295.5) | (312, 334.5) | -4.1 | 107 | 96.3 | 101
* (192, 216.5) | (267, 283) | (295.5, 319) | -2.6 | 110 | 95.8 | 100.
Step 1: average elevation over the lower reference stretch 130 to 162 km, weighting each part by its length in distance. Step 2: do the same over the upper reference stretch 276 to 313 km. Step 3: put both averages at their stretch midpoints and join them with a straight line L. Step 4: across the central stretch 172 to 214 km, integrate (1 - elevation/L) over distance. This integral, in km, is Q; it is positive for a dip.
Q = -4.6 km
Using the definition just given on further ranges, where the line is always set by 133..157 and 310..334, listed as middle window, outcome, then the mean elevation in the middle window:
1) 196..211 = -2.1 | 111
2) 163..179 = 0.6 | 93.7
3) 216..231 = -1.4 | 106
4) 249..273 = -4.3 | 114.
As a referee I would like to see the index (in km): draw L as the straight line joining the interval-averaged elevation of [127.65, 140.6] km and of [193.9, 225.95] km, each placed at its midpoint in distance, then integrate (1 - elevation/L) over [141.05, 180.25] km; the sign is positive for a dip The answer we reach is 2.7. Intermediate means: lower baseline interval 98.5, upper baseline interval 109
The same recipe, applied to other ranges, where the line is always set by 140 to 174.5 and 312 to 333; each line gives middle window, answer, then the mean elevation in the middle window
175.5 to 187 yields -1.7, 107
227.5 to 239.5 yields 2.3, 76.4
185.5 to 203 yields -3.0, 110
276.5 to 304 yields -2.7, 105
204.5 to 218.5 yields -2.3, 109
